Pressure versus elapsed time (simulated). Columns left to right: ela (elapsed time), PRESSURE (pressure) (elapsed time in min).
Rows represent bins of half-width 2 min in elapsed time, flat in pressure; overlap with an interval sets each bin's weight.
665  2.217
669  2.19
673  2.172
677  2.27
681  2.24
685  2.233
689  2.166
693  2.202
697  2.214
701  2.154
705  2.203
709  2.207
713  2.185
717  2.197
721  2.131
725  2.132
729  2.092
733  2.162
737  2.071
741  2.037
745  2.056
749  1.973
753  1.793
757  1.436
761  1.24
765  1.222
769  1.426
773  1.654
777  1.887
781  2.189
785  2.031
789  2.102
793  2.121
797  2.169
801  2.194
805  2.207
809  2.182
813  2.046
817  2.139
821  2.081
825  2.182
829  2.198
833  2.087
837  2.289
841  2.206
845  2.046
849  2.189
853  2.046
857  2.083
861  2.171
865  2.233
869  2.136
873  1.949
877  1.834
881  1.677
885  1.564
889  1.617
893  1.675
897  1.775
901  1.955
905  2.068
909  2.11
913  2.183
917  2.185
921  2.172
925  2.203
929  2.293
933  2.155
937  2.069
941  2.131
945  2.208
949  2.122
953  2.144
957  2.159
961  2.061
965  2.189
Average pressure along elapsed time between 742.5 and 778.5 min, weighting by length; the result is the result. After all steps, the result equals 1.63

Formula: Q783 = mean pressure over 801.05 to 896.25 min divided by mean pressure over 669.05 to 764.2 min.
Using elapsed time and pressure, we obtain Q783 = 0.99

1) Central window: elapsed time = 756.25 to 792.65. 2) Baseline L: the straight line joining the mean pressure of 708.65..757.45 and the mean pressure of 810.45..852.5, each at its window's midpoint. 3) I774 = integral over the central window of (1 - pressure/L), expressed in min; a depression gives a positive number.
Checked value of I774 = 6.5 min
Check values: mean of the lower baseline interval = 2.05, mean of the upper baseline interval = 2.14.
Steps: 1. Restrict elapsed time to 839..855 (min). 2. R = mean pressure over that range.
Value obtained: 2.12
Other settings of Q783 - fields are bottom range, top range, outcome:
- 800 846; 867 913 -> 0.87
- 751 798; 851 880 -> 1.16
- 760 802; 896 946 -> 1.15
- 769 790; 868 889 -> 0.94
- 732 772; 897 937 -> 1.23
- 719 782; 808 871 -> 1.17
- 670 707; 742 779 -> 0.74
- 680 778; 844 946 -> 1.03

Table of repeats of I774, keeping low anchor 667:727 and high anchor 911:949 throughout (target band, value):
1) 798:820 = 0.34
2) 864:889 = 3.63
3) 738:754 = 1.51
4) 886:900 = 3.08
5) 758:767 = 3.84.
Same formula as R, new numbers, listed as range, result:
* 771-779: 1.77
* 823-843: 2.19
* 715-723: 2.16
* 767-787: 1.84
